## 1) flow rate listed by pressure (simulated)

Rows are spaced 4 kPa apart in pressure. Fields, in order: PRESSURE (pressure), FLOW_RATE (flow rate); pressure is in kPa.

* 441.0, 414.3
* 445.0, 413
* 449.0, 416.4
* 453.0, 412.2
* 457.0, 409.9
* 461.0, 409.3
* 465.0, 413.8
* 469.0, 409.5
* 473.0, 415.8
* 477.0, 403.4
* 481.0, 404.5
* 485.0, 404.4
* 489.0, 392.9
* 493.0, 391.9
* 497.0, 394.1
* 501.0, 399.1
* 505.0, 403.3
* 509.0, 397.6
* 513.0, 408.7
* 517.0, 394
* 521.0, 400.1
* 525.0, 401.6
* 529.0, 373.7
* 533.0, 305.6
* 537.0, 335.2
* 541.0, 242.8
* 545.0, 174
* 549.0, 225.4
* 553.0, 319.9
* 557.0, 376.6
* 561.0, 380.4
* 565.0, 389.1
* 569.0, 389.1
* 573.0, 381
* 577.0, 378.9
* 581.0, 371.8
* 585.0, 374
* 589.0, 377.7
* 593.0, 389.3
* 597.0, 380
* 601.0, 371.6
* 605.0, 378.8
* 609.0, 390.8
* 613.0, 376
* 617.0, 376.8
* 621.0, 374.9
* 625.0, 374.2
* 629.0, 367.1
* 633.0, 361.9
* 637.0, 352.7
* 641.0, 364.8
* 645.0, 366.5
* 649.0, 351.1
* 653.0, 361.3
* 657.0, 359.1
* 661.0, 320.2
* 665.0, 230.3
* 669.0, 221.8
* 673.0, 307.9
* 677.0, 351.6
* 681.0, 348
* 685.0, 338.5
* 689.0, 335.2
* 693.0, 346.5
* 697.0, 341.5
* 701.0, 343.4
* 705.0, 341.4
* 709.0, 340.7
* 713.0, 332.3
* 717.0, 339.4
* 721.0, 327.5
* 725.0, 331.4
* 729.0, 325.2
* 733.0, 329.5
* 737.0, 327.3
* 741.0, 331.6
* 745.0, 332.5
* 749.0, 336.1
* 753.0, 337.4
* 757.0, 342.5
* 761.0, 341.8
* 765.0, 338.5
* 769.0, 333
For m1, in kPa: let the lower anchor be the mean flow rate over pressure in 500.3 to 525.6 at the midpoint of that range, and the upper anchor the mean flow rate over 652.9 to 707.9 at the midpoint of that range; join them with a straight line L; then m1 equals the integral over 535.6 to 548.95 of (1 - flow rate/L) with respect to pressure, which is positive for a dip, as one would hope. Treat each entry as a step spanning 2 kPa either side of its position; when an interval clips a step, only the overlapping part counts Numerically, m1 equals 5.0 kPa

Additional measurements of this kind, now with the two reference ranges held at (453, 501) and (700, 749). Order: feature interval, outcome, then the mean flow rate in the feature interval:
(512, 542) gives 2.4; 360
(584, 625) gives -1.2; 379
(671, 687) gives 0.5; 336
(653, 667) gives 1.6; 312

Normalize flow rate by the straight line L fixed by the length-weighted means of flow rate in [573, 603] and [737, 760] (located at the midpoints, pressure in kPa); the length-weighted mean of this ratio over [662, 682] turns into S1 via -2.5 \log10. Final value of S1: 0.22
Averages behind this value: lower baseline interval 378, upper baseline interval 336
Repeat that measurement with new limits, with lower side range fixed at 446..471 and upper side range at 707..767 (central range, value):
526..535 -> 0.13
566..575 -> -0.01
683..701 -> 0.02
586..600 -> -0.02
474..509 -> 0.01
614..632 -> -0.02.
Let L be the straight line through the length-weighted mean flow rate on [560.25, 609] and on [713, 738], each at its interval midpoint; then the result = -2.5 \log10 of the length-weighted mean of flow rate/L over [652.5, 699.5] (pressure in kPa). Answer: 0.088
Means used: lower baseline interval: 381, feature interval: 321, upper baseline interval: 330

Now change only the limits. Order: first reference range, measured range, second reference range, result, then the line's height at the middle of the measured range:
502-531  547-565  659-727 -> 0.14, 381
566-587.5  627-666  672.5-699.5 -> 0.03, 354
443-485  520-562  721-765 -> 0.22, 389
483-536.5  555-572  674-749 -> -0.03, 374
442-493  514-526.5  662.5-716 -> -0.03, 388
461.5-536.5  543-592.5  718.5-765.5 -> 0.09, 377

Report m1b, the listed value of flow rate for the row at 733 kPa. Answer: 329.5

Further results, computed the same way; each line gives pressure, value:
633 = 361.9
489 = 392.9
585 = 374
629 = 367.1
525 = 401.6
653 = 361.3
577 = 378.9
